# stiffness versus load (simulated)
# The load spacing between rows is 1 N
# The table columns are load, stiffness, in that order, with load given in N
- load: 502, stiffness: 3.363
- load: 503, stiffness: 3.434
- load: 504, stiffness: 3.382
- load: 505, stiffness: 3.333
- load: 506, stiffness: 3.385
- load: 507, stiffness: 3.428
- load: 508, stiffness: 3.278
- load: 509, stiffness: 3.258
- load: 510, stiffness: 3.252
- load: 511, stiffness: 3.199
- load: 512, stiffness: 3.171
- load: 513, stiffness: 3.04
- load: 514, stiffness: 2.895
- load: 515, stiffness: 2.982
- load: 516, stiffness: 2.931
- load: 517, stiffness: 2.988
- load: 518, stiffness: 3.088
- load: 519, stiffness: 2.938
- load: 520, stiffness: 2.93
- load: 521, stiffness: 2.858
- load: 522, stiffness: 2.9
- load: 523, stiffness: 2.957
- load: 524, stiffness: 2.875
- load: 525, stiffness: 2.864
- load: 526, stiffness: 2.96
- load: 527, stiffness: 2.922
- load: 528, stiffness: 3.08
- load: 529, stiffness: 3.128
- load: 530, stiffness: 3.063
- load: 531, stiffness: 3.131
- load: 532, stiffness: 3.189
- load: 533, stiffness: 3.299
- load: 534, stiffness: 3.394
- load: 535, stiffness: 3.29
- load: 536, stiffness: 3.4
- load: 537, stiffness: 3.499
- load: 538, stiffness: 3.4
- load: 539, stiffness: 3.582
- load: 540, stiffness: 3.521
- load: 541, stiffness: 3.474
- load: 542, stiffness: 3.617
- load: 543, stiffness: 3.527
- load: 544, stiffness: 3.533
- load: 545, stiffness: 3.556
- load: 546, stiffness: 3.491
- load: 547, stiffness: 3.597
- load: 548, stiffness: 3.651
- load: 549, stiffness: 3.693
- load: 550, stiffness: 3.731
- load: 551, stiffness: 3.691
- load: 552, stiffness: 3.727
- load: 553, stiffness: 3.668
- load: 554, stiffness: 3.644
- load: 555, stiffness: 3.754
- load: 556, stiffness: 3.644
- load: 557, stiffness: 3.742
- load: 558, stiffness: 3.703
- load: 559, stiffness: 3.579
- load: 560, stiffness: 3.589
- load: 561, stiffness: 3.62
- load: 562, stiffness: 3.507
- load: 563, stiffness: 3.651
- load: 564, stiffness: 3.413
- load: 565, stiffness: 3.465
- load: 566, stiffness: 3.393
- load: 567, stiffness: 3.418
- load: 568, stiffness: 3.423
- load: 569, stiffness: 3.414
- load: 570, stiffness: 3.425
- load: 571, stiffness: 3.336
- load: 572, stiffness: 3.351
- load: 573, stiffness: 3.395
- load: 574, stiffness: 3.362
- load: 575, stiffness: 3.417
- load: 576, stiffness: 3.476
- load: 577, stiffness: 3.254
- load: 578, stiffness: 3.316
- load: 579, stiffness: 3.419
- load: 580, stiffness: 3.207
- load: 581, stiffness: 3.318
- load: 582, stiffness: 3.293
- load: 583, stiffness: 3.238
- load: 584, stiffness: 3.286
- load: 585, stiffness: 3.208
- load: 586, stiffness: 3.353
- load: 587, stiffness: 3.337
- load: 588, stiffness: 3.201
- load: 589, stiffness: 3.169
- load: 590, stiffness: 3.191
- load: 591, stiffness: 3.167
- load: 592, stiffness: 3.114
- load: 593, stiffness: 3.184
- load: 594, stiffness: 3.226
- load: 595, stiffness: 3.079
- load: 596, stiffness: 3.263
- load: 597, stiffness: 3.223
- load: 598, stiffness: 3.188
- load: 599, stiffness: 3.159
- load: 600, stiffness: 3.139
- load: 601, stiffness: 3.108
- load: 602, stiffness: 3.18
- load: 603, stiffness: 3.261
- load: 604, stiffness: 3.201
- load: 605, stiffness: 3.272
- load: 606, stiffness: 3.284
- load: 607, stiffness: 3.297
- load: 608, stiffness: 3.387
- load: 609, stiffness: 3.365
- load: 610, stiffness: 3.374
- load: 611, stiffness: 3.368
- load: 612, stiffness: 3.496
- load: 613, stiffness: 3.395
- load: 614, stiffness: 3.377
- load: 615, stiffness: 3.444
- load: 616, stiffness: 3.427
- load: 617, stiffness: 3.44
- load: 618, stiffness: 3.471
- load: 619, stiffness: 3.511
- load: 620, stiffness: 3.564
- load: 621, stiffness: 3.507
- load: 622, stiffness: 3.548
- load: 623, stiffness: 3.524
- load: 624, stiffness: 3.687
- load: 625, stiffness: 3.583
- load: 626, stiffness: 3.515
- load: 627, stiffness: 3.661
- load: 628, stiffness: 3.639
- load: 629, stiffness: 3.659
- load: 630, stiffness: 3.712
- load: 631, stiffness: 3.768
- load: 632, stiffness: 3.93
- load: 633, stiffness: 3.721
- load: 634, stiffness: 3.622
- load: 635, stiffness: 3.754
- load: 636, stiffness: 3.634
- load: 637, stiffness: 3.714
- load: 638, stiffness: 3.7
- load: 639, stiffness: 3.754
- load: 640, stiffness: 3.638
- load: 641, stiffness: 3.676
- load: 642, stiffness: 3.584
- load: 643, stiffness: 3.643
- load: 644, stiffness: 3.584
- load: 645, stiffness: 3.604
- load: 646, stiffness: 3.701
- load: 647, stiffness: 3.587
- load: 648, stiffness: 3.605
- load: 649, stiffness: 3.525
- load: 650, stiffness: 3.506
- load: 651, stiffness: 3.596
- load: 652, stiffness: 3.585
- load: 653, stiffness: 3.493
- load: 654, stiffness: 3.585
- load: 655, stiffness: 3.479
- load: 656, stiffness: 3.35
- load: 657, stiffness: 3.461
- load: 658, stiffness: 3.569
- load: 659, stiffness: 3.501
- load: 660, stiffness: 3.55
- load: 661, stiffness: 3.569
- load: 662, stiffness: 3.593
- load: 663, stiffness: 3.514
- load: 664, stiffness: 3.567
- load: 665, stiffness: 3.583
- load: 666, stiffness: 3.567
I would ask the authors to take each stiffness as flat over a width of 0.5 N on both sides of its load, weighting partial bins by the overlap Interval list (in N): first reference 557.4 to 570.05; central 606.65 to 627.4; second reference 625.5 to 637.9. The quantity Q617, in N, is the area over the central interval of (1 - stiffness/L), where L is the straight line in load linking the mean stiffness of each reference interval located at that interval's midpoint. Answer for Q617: 1.0 N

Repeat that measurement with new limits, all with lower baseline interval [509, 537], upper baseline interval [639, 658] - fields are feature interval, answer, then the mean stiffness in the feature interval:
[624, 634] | -0.5 N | 3.68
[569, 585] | -0.2 N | 3.34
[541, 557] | -2.3 N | 3.63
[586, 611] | 1.1 N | 3.23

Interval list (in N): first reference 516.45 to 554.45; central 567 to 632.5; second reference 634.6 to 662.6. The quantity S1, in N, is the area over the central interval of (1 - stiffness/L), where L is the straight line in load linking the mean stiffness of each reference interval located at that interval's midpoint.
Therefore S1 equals 1.9 N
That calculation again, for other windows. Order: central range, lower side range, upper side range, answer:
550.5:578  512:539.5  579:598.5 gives -2.9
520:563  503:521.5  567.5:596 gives -2.7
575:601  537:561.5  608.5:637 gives 2.5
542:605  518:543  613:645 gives -0.7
